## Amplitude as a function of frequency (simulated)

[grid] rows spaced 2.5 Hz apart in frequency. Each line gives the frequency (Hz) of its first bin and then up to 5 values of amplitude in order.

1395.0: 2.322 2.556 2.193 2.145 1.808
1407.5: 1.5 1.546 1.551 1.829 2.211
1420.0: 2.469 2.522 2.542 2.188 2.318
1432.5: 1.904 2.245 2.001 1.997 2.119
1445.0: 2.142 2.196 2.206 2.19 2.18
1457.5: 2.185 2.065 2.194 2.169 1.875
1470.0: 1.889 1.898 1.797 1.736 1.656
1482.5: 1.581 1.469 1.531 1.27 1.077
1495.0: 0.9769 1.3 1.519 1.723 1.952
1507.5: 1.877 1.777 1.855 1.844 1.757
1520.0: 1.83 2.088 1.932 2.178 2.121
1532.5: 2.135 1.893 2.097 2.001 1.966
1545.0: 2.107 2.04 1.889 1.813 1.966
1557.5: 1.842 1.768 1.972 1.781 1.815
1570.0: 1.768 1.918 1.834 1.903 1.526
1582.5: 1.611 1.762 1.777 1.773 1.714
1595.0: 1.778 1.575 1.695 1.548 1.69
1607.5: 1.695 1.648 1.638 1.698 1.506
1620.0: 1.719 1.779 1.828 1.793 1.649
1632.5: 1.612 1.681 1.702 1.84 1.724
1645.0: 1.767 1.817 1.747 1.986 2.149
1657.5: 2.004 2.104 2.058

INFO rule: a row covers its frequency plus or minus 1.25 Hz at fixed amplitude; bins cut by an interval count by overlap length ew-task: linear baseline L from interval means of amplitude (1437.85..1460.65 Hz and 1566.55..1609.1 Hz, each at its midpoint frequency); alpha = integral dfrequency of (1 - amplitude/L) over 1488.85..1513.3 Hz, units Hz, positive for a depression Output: 5.6 Hz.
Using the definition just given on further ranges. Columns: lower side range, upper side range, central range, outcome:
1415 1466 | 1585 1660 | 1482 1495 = 4.6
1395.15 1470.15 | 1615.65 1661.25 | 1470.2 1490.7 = 4.0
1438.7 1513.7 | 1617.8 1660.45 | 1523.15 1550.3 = -3.4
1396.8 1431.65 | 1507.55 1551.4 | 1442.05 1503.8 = 7.2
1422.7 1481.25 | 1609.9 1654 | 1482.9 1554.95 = 5.9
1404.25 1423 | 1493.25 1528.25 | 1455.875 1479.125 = -2.0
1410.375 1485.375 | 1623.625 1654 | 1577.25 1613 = 2.8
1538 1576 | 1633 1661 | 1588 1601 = 1.2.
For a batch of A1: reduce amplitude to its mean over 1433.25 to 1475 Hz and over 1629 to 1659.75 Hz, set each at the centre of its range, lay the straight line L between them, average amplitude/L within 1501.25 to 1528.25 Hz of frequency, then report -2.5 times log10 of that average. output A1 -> 0.06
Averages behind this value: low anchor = 2.09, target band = 1.89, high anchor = 1.82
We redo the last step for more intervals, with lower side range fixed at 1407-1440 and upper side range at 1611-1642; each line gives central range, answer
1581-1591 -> 0.03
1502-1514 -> 0.04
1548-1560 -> -0.02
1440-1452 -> -0.06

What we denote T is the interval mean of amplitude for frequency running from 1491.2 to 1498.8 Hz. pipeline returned 1.12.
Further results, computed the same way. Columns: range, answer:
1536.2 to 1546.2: 2.04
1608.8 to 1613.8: 1.64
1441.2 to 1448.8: 2.15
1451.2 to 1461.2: 2.16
